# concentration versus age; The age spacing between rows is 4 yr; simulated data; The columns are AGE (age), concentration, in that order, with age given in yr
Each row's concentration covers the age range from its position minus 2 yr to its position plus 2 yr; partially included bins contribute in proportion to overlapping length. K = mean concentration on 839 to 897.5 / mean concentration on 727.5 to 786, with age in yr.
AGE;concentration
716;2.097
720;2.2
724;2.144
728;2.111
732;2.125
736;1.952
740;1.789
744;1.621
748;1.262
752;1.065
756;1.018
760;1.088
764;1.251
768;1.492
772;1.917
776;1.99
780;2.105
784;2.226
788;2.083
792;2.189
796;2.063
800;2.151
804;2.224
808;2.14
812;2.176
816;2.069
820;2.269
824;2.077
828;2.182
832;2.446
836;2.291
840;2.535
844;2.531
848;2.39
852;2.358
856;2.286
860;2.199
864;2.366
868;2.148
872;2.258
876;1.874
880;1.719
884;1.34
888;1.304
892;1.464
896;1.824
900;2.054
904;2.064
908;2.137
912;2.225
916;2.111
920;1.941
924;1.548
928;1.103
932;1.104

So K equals 1.23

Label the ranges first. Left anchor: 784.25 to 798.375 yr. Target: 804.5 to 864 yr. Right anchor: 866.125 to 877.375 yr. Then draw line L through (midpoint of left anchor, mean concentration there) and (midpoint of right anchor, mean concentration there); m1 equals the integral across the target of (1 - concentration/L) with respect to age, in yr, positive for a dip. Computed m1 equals -4.7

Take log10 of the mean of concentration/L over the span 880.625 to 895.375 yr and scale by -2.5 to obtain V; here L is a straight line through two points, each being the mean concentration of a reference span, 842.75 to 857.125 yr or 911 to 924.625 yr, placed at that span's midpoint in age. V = 0.44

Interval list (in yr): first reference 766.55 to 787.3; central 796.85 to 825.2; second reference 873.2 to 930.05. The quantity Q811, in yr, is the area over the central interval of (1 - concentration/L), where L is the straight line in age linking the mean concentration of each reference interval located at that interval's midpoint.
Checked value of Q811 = -3.6 yr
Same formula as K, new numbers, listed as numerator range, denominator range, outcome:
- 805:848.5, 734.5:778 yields 1.53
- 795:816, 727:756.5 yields 1.32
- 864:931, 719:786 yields 1.06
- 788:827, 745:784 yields 1.42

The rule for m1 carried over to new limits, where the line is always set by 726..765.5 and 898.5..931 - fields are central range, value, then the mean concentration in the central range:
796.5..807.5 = -3.5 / 2.16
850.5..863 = -3.8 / 2.28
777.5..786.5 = -3.1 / 2.15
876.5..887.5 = 1.6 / 1.55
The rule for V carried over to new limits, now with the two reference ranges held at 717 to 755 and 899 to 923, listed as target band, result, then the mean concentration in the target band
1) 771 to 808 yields -0.13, 2.11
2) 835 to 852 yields -0.23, 2.44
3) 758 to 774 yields 0.27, 1.44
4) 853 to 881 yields -0.08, 2.14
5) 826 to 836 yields -0.19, 2.31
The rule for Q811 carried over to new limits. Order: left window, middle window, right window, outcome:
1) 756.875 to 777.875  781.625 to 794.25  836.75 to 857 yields -3.0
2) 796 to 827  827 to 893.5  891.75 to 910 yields -1.8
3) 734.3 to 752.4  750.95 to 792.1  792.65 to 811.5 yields 4.6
